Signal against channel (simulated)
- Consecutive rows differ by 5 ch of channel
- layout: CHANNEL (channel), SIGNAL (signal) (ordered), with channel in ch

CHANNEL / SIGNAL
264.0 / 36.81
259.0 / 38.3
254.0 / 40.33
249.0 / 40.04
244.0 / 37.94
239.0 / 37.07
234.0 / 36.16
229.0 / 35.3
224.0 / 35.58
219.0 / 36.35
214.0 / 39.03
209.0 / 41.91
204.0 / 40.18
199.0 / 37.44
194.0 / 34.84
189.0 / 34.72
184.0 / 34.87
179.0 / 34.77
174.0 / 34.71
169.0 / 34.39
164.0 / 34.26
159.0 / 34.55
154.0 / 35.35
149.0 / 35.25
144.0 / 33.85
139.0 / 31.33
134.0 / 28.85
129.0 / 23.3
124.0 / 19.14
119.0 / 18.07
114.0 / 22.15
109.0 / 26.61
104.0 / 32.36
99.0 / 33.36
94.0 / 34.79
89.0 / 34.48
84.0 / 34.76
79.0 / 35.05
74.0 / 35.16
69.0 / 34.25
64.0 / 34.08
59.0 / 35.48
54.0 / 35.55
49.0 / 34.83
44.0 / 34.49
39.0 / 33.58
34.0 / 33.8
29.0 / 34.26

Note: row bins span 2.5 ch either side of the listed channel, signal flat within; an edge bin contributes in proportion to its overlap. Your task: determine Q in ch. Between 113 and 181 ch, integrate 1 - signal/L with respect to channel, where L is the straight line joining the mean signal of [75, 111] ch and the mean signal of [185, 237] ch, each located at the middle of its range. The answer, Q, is 9.61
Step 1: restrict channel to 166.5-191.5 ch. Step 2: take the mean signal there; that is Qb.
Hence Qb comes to 34.7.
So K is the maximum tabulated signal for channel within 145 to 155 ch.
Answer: 35.35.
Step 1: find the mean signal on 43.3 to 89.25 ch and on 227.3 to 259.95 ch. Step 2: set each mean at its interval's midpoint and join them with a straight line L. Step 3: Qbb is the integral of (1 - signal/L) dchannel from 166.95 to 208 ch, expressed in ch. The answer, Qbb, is 1.08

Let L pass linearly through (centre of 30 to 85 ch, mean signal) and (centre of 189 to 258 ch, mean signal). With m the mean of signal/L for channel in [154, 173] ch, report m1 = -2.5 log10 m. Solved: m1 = 0.06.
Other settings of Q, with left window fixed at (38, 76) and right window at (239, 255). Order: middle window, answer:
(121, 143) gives 6.3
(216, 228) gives 0.8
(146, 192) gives 3.1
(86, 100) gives 0.5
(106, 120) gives 5.0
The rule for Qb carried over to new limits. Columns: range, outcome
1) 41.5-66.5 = 34.9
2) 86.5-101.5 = 34.2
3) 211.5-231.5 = 36.6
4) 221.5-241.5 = 36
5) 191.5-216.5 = 38.7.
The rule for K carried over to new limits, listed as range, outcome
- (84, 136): 34.79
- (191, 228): 41.91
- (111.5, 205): 40.18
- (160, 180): 34.77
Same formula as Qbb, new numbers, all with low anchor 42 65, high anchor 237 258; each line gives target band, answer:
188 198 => 0.68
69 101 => 0.89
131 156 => 2.78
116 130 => 6.33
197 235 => 0.39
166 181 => 1.11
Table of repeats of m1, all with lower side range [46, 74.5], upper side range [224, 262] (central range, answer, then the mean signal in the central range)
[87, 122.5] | 0.24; 28.5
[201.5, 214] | -0.10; 40.6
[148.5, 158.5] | 0.04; 35.2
